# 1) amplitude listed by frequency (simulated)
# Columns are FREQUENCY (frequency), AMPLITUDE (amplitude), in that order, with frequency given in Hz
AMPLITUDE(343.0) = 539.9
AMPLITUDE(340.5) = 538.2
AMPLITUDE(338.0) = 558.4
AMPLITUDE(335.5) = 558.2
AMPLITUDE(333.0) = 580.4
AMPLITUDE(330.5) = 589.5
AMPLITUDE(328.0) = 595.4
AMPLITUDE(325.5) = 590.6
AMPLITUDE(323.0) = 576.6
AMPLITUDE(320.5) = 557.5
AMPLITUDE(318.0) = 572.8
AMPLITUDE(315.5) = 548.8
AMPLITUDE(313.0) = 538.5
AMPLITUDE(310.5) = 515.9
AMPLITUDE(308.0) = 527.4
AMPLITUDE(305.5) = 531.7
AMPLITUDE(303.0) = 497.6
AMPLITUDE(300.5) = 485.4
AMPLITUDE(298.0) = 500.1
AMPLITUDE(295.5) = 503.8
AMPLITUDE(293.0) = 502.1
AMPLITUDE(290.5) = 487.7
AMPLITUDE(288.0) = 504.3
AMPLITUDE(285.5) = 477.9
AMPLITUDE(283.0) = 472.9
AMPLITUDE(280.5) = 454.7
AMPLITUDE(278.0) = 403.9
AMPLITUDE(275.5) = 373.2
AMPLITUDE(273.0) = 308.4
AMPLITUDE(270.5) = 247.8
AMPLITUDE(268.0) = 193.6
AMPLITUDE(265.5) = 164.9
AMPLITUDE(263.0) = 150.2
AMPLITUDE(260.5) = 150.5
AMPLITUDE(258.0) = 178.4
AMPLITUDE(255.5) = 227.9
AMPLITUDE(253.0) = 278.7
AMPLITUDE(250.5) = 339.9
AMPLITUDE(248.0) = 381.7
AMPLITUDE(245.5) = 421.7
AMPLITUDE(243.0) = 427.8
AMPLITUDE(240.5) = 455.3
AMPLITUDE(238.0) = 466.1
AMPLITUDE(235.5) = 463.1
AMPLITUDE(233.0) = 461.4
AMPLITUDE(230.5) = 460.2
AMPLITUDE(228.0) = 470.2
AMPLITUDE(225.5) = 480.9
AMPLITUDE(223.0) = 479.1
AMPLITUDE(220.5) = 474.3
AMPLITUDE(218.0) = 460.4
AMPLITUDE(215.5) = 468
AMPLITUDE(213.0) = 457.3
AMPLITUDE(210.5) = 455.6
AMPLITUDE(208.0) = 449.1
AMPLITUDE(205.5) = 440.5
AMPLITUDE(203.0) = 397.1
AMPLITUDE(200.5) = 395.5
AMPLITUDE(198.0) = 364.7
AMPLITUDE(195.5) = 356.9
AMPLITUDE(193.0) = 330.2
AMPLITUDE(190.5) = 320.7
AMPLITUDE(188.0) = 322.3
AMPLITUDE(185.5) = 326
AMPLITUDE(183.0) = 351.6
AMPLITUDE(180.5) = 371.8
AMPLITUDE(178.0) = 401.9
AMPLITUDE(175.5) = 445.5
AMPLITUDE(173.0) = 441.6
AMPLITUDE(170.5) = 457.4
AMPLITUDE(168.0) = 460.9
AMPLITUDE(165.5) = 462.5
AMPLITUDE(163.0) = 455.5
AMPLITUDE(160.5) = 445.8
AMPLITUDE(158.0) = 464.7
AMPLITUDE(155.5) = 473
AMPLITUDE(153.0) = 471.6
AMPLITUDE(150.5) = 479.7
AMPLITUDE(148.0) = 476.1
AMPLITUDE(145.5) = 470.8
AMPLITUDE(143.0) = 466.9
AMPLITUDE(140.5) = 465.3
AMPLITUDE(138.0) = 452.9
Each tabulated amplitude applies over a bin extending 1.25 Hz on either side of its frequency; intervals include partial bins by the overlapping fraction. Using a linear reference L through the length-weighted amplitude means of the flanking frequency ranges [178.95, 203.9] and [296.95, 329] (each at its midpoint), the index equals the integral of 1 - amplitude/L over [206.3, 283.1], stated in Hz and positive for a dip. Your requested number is 9.2 Hz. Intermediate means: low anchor 354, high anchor 541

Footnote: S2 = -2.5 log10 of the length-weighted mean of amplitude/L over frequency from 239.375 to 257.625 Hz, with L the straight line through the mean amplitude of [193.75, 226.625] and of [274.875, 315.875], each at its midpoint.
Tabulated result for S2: 0.29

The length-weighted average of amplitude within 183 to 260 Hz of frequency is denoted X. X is 397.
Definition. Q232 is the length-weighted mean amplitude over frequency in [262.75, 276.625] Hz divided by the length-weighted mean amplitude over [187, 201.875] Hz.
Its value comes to 0.70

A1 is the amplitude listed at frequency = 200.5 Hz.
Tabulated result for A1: 395.5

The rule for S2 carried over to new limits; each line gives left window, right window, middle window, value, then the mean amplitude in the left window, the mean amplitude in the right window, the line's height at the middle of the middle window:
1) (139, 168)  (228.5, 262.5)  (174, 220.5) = 0.04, 466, 360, 416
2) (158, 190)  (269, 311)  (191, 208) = 0.10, 412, 456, 422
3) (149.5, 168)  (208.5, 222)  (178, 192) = 0.32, 464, 463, 463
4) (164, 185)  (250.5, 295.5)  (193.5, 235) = -0.15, 421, 333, 386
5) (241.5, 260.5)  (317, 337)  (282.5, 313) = -0.06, 313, 577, 476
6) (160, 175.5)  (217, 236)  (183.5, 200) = 0.33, 454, 469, 460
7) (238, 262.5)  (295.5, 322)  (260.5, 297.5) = 0.17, 320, 527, 422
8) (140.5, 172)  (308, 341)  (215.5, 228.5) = 0.07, 465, 562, 503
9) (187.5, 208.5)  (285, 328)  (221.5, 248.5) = -0.07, 374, 528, 427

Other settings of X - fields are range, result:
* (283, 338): 534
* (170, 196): 373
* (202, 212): 437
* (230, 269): 325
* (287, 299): 499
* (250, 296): 335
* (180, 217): 388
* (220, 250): 450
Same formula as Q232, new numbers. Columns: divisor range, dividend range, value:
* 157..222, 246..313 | 0.92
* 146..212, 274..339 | 1.24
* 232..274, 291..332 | 1.73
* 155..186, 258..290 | 0.75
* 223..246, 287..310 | 1.10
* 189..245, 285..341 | 1.24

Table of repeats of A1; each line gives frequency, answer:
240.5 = 455.3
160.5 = 445.8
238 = 466.1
